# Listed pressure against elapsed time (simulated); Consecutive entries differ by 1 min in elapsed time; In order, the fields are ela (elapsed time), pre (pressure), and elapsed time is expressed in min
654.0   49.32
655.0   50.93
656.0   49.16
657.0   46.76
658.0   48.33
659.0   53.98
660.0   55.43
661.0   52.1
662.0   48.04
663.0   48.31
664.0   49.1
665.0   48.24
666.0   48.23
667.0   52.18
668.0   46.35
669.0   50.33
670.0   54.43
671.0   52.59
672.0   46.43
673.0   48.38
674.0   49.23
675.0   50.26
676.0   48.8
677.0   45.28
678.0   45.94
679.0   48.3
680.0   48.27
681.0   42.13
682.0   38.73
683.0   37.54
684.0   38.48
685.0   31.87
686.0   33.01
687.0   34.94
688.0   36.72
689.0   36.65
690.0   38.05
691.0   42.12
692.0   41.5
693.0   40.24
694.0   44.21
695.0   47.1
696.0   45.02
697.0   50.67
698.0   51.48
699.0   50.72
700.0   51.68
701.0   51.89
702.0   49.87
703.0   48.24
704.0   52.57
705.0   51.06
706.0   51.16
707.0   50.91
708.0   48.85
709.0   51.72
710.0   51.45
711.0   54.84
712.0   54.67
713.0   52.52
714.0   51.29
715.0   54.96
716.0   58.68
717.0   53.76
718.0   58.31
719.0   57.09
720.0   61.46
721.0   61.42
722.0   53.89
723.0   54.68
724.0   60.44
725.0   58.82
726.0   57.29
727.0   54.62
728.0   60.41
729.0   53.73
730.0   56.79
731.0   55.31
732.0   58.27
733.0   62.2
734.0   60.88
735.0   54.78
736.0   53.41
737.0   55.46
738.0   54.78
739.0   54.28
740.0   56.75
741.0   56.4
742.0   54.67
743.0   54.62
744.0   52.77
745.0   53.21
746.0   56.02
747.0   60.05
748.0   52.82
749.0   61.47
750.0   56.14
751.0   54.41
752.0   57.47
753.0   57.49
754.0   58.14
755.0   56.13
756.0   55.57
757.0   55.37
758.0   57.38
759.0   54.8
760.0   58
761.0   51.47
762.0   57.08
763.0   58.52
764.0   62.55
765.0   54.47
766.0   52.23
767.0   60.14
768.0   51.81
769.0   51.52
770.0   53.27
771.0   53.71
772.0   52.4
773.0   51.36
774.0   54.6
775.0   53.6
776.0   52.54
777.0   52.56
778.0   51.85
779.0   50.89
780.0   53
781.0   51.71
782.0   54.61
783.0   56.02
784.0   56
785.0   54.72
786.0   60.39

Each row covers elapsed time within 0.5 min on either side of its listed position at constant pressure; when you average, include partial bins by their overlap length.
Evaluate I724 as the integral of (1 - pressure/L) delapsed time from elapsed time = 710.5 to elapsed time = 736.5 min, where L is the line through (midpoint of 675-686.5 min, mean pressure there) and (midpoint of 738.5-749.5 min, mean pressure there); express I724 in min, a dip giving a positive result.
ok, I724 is -2.8 min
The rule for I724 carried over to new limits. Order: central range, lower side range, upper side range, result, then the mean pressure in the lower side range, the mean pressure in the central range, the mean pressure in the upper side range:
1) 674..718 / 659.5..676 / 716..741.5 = 5.33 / 49.9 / 46.9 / 57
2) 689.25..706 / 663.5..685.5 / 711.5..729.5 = 1.41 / 46.4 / 47.2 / 56.6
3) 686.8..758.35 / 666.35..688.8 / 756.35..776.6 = -4.87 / 44.5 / 53.2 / 54.8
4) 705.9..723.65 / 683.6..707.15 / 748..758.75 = -2.20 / 44.5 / 54.7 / 56.7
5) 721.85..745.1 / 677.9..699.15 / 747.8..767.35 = -2.22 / 41.8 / 56.3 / 56.6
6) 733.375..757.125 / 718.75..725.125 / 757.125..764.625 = 0.62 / 58.3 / 56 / 57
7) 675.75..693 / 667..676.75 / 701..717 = 3.46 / 49.7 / 40.4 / 52.2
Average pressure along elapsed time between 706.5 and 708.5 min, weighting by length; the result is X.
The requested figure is 49.9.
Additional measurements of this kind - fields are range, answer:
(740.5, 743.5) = 55.2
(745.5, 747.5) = 58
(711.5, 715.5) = 53.4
